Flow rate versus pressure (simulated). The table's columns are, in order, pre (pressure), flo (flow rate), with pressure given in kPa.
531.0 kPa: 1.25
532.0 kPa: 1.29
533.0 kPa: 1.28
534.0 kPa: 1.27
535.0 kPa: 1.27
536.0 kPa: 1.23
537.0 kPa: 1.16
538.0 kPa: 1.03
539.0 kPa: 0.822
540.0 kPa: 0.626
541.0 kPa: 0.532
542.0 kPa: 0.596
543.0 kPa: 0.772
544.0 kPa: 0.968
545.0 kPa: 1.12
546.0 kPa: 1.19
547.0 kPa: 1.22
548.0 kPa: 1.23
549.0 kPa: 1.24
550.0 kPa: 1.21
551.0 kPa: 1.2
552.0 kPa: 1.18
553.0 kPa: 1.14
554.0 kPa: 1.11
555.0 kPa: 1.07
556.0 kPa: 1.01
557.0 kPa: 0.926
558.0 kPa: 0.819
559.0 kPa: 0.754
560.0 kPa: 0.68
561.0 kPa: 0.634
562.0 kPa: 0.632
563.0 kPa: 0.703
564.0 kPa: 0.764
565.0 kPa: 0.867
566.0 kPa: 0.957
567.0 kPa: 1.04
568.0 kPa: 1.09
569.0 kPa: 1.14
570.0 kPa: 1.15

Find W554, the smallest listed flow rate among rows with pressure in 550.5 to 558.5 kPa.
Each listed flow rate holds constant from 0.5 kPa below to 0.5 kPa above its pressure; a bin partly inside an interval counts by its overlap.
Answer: 0.819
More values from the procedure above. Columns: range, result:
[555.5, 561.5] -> 0.634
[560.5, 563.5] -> 0.632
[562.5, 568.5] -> 0.703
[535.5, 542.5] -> 0.532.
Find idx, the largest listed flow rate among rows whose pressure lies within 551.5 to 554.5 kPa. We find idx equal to 1.18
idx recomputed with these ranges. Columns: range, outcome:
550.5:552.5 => 1.2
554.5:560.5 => 1.07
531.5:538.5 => 1.29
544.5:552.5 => 1.24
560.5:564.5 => 0.764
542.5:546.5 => 1.19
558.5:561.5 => 0.754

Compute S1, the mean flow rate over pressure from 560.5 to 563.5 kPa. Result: 0.656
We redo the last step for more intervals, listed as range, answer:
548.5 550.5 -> 1.23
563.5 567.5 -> 0.907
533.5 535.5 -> 1.27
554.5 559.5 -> 0.916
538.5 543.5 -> 0.67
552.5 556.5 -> 1.08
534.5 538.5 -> 1.17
